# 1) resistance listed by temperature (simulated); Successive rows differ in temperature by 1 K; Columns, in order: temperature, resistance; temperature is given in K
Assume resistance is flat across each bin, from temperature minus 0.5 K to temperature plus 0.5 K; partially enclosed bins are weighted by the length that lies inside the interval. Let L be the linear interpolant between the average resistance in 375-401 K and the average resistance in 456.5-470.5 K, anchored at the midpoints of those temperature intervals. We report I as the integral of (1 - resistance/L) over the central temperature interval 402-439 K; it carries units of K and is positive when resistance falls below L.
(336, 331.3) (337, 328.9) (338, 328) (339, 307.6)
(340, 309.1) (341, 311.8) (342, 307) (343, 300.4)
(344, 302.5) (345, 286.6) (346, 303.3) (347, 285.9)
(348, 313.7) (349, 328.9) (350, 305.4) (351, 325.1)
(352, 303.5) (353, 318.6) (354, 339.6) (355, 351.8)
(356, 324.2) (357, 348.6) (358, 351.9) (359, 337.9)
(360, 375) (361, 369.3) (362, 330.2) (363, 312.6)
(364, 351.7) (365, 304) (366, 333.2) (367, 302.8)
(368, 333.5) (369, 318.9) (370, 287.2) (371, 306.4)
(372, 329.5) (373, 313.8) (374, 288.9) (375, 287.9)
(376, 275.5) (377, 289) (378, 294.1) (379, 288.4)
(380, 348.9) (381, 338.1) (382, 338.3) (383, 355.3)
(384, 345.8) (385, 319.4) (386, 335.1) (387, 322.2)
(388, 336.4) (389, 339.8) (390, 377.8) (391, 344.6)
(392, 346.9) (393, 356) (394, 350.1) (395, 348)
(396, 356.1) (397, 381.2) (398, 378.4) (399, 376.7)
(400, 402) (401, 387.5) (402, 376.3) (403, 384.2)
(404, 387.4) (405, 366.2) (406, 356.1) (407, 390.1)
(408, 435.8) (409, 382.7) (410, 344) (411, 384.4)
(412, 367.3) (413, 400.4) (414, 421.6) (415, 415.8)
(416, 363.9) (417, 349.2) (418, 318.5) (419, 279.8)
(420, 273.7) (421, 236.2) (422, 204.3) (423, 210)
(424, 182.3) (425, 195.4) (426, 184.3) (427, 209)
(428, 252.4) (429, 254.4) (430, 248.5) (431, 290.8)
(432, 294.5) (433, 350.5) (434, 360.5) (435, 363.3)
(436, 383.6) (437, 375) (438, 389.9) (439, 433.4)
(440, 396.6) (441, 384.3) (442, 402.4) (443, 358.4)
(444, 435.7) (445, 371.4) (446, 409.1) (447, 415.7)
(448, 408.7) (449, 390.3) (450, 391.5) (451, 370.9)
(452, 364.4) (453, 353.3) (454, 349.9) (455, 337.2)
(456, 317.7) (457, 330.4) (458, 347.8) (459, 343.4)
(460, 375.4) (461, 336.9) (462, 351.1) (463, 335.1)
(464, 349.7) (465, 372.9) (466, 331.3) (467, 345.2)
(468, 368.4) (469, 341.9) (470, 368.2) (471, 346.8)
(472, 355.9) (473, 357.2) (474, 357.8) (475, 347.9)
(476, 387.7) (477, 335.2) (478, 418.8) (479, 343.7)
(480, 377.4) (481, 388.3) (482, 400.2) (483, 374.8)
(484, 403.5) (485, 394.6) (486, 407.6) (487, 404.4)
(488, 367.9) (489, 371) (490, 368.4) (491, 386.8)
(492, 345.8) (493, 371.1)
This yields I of 2.2 K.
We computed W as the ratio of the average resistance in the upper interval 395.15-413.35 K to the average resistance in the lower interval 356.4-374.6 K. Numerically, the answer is 1.16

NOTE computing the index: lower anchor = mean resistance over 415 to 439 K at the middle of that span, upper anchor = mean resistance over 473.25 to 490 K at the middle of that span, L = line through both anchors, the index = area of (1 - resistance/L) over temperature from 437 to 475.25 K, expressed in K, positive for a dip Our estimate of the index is -3.5 K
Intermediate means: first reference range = 291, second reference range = 379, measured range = 367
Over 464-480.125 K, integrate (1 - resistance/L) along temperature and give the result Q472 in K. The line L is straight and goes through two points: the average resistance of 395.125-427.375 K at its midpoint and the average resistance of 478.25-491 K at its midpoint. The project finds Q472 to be 0.7 K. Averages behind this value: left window 335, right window 384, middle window 359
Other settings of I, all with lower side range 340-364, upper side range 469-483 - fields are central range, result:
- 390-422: -1.7 K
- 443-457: -0.7 K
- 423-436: 3.1 K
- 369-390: 0.9 K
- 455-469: 0.6 K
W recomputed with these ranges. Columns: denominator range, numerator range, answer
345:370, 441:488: 1.13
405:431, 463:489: 1.20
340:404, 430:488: 1.11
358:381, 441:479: 1.14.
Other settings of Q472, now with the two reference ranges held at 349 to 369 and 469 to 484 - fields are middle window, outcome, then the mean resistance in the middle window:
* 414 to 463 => 3.3 K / 333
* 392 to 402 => -0.7 K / 370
